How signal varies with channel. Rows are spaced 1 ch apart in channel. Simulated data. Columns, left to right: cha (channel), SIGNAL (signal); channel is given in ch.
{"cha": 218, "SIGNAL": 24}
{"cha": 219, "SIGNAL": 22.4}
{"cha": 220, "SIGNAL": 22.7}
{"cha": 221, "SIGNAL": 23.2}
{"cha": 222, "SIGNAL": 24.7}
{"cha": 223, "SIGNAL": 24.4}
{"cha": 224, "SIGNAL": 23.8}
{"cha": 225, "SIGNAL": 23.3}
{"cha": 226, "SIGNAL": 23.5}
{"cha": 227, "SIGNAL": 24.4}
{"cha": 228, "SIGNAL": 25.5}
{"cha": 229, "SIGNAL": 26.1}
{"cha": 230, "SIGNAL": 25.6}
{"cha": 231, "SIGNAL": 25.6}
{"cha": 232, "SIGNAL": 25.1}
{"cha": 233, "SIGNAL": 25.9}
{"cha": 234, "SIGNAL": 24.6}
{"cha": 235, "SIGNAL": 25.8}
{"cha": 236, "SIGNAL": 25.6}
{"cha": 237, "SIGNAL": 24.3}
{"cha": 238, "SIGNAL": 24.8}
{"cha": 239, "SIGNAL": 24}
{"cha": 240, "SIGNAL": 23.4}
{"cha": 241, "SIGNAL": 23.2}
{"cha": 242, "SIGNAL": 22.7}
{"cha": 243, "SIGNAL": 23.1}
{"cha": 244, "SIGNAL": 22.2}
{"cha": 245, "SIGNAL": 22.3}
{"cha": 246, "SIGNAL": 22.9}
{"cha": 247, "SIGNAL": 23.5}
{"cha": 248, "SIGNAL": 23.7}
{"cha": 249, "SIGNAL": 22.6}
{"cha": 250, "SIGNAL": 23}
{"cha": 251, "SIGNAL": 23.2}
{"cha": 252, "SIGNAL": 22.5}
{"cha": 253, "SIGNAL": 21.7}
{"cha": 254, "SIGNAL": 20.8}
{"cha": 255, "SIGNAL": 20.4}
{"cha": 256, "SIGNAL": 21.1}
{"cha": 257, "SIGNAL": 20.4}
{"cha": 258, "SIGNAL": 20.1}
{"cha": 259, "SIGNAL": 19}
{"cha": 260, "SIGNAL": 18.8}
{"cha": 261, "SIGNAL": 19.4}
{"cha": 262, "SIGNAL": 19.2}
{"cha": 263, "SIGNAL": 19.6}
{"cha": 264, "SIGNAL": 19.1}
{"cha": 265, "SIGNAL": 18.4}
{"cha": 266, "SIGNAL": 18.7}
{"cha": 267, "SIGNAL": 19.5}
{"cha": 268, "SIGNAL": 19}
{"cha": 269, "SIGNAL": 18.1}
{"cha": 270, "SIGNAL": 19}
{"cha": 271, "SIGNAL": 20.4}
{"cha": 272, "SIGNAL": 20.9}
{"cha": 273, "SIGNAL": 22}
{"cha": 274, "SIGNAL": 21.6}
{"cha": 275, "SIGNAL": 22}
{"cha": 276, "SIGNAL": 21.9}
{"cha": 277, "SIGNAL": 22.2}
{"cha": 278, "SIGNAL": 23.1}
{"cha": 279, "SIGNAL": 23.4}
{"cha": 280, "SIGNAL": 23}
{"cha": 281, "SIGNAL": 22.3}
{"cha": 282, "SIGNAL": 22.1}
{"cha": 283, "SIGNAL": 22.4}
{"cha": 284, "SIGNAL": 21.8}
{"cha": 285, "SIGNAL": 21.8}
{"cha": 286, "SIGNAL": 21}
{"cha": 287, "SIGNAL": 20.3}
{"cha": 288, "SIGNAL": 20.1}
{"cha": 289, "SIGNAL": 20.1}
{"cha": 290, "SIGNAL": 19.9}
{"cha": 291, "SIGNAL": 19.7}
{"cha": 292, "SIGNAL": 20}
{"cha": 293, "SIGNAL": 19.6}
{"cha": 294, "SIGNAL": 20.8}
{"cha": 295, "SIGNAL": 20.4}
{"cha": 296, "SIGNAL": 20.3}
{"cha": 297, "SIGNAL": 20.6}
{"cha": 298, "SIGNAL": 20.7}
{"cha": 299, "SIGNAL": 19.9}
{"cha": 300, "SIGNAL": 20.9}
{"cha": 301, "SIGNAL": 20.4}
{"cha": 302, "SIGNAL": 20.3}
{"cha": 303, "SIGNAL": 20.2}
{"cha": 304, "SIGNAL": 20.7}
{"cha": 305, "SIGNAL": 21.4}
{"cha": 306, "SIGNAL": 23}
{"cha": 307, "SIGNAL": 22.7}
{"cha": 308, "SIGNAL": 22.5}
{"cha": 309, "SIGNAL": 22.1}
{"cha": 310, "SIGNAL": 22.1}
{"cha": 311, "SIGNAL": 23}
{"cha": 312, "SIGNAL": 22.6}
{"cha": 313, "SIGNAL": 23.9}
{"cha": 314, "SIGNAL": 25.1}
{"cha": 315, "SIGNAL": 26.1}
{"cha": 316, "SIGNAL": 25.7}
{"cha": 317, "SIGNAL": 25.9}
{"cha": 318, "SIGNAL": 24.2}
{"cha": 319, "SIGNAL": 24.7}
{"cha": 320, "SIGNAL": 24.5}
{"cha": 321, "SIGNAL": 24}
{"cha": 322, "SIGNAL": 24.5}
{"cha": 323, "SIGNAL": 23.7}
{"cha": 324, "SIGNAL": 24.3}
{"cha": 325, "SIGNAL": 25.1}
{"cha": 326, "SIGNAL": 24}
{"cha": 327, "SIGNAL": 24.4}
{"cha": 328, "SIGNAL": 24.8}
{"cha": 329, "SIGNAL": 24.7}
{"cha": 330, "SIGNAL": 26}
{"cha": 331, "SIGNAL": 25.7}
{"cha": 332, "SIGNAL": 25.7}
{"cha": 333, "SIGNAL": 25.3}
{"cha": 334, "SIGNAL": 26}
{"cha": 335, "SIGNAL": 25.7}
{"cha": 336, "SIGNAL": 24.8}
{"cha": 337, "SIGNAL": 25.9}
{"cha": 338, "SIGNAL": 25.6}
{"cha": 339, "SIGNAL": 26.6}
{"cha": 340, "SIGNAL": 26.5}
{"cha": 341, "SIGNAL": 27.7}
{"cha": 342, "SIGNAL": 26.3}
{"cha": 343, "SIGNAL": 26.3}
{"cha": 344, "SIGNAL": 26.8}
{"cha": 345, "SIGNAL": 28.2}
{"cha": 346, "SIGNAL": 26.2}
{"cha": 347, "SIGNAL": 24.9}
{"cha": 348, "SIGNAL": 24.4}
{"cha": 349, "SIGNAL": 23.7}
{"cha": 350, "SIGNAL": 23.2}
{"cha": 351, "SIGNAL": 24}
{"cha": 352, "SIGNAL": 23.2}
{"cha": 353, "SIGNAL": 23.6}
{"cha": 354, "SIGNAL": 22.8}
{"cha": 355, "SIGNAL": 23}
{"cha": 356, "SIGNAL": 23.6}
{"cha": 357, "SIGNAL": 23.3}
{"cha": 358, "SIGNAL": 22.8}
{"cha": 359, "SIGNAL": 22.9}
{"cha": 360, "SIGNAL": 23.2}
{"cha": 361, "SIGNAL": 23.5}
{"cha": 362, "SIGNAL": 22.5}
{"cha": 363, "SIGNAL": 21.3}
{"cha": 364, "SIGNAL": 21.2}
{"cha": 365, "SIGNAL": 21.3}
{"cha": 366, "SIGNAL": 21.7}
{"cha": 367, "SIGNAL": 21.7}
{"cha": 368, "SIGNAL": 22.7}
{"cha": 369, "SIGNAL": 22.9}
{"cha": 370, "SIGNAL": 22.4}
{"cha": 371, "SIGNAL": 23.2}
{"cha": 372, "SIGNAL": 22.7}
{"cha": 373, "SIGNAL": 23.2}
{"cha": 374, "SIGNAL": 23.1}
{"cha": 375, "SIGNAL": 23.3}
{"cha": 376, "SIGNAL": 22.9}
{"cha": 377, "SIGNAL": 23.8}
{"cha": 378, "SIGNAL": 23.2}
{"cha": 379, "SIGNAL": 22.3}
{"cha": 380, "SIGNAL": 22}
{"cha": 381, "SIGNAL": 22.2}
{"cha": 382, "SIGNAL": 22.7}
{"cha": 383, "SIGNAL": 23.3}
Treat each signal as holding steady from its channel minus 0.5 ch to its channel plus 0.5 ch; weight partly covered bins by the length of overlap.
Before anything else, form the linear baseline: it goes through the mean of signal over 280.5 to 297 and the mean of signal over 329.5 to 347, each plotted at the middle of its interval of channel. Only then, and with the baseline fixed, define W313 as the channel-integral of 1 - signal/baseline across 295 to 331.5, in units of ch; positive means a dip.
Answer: 0.50 ch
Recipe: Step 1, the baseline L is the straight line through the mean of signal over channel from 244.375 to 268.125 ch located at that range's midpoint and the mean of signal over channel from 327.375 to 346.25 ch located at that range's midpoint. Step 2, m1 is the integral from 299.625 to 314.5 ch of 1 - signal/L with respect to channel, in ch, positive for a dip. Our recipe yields 1.3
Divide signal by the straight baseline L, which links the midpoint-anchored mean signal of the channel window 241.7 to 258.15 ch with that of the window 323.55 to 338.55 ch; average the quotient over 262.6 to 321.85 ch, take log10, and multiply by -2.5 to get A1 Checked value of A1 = 0.11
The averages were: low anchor 22.2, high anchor 25.2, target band 21.6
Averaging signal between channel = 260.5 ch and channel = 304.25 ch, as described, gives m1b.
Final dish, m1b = 20.6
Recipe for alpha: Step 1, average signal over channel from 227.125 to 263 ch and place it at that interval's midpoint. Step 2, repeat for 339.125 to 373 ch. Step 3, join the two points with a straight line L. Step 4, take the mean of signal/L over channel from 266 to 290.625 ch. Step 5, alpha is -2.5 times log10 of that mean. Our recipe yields 0.10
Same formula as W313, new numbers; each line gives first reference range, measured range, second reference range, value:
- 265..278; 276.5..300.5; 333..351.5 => 0.7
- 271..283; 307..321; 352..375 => -1.0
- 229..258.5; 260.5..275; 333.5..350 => 2.6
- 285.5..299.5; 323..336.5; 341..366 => -1.6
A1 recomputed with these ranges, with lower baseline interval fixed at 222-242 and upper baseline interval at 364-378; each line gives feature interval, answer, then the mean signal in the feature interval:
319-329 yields -0.05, 24.4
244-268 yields 0.17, 20.9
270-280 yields 0.10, 21.9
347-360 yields -0.02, 23.4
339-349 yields -0.14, 26.2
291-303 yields 0.17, 20.3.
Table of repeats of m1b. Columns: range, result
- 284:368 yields 23.3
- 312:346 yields 25.4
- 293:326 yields 22.7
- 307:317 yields 23.7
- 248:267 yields 20.5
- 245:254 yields 22.7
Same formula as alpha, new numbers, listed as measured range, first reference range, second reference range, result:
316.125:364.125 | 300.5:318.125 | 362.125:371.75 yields -0.102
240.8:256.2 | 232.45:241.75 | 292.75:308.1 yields 0.069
